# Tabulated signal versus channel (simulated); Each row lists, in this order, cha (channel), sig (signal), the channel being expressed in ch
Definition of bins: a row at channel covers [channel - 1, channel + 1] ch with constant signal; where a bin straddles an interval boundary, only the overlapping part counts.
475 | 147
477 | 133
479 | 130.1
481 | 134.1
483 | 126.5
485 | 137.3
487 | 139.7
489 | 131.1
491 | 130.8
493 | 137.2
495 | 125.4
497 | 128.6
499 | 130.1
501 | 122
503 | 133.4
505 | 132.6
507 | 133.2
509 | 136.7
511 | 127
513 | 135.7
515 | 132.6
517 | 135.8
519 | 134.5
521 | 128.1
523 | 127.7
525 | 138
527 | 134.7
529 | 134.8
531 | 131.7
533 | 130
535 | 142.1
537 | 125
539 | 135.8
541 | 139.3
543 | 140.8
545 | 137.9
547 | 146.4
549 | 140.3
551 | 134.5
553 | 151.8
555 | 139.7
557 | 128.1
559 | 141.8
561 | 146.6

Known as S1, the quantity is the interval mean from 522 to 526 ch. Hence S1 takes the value 133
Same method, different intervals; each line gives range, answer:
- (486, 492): 134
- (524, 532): 135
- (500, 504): 128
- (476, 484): 131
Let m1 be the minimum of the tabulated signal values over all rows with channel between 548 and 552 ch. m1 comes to 134.5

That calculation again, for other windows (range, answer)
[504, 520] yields 127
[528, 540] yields 125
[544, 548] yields 137.9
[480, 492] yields 126.5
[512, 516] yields 132.6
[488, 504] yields 122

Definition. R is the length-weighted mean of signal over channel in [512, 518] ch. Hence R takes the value 135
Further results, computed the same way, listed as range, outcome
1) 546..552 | 140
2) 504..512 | 132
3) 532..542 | 134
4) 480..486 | 133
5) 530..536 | 135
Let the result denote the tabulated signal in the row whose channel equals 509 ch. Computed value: 136.7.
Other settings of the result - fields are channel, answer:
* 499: 130.1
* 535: 142.1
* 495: 125.4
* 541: 139.3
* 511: 127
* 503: 133.4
